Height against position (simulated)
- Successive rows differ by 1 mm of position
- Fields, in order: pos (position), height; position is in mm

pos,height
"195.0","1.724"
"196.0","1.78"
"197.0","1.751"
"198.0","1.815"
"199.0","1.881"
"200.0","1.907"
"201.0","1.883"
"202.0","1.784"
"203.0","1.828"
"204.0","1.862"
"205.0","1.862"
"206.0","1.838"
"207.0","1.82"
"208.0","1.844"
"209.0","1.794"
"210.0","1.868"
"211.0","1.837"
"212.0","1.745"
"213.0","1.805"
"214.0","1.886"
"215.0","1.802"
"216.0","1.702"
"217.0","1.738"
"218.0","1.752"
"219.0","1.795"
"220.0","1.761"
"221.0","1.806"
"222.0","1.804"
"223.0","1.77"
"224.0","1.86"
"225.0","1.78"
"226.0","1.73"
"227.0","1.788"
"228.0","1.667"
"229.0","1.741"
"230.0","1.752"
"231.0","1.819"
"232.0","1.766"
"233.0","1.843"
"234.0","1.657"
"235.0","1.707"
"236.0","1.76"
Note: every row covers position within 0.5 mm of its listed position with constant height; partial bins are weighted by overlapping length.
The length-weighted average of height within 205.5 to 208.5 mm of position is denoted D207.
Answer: 1.83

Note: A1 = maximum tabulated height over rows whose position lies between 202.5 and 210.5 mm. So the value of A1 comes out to 1.868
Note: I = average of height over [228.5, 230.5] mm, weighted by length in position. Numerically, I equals 1.75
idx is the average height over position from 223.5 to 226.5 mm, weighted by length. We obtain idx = 1.79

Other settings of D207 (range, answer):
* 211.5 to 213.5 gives 1.77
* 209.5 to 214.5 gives 1.83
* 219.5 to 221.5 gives 1.78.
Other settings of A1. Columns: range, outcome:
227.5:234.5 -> 1.843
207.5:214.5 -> 1.886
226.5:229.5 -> 1.788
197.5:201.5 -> 1.907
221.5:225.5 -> 1.86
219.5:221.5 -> 1.806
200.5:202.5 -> 1.883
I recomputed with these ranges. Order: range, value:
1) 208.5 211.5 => 1.83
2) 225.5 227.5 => 1.76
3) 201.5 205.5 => 1.83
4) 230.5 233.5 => 1.81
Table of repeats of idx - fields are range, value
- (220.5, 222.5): 1.81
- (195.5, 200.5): 1.83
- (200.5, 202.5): 1.83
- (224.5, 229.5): 1.74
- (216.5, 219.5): 1.76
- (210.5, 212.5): 1.79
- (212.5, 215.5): 1.83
